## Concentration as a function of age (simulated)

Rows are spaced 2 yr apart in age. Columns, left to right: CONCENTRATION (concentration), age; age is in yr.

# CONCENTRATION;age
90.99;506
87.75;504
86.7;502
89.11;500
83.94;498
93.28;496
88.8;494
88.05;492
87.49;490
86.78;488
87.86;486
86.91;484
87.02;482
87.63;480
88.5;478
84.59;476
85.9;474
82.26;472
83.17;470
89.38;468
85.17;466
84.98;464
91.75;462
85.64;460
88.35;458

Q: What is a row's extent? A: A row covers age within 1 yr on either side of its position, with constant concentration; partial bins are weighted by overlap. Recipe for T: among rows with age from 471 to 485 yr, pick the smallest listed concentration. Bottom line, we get 82.26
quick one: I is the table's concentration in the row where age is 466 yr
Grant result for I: 85.17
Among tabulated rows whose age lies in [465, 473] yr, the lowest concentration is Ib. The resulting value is 82.26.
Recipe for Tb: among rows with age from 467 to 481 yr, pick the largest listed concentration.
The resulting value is 89.38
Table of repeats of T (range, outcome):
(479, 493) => 86.78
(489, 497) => 87.49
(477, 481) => 87.63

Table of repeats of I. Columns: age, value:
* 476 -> 84.59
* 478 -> 88.5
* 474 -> 85.9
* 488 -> 86.78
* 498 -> 83.94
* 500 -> 89.11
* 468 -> 89.38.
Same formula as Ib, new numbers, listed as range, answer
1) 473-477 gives 84.59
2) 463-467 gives 84.98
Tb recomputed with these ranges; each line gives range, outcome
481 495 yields 88.8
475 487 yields 88.5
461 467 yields 91.75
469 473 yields 83.17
